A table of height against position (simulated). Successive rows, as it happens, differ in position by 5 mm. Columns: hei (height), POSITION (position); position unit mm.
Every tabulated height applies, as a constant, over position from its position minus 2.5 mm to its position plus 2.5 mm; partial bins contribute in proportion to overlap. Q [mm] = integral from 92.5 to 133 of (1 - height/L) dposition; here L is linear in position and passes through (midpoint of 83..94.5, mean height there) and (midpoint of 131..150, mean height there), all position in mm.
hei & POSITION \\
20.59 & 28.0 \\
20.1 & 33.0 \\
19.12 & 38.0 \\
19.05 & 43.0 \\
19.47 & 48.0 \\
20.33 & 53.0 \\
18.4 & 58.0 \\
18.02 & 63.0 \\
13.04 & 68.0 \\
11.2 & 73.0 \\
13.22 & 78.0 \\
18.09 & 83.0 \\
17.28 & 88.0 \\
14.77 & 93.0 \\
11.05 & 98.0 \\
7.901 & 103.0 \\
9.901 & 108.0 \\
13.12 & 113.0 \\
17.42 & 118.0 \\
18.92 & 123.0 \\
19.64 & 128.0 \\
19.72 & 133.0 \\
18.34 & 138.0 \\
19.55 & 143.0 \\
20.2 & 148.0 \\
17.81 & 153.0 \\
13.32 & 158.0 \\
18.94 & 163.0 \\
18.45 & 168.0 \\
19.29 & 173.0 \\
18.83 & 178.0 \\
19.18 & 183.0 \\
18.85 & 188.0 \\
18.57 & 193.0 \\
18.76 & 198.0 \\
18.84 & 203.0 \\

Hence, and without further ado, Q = 8.1 mm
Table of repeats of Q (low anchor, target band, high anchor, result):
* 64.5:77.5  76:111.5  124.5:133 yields 4.6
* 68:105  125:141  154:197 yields -3.4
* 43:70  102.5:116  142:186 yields 5.4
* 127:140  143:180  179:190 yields 1.7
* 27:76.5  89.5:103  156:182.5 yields 4.2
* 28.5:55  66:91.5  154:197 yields 6.2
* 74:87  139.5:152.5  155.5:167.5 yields -2.5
